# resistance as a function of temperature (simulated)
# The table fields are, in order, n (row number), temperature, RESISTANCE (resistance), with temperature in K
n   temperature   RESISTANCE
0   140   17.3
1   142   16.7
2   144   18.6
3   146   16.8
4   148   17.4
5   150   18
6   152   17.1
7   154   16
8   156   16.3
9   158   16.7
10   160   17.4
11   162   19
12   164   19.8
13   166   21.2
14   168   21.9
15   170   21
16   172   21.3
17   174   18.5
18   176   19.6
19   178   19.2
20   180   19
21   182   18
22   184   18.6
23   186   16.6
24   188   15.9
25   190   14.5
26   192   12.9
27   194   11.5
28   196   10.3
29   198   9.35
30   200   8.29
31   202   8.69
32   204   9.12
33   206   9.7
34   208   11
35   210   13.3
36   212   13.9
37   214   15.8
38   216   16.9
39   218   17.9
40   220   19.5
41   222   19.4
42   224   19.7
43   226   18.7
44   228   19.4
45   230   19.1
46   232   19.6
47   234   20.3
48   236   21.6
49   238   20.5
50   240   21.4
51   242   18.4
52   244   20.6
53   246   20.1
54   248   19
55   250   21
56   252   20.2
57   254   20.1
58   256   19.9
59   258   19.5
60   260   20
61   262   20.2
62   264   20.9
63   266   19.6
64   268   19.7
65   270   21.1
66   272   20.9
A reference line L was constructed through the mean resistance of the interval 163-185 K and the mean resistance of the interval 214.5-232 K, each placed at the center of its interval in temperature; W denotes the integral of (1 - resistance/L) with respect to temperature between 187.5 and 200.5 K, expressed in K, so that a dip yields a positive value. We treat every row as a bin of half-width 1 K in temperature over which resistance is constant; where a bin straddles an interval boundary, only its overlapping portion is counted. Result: 5.10 K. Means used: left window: 19.8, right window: 18.8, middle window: 11.8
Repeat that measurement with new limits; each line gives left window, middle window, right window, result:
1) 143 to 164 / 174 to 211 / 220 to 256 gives 9.47 K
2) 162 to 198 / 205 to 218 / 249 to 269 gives 3.34 K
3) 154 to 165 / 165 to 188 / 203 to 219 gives -4.34 K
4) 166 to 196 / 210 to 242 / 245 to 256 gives 0.84 K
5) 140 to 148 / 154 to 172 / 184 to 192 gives -2.70 K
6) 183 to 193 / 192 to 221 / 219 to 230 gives 8.44 K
